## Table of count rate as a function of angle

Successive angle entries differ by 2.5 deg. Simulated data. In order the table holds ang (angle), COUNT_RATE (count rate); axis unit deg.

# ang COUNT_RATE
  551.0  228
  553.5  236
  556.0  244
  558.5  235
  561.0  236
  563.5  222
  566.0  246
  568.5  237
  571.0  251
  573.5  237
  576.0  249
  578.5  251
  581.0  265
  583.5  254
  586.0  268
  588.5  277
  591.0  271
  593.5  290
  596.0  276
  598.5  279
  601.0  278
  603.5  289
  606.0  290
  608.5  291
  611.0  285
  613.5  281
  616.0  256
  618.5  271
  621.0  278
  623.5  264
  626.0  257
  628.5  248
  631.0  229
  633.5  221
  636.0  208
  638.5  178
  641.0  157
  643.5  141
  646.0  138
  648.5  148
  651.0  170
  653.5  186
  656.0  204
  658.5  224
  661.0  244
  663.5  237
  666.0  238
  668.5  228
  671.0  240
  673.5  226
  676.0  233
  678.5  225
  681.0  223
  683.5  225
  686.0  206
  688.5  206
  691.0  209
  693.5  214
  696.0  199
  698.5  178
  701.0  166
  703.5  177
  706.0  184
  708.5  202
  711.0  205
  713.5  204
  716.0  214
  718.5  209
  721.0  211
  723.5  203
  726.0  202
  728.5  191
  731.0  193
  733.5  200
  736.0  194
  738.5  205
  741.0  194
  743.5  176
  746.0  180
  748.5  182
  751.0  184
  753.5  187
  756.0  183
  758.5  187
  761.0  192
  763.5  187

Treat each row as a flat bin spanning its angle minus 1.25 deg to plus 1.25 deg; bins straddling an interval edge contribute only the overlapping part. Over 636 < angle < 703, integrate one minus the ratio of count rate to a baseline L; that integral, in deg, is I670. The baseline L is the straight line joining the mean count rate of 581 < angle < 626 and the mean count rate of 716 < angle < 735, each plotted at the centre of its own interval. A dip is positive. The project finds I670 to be 9.46 deg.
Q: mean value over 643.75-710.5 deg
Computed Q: 204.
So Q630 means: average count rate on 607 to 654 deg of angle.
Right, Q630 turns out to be 222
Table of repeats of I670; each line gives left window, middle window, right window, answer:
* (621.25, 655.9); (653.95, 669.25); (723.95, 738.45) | -2.2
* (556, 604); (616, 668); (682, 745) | 3.9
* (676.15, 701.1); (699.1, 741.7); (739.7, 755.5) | -0.5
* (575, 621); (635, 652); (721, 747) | 5.9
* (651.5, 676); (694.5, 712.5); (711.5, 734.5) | 1.9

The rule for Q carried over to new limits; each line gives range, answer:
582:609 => 278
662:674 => 234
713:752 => 196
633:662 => 183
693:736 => 197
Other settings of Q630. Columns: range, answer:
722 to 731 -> 198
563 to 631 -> 265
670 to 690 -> 223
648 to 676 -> 216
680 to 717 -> 201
